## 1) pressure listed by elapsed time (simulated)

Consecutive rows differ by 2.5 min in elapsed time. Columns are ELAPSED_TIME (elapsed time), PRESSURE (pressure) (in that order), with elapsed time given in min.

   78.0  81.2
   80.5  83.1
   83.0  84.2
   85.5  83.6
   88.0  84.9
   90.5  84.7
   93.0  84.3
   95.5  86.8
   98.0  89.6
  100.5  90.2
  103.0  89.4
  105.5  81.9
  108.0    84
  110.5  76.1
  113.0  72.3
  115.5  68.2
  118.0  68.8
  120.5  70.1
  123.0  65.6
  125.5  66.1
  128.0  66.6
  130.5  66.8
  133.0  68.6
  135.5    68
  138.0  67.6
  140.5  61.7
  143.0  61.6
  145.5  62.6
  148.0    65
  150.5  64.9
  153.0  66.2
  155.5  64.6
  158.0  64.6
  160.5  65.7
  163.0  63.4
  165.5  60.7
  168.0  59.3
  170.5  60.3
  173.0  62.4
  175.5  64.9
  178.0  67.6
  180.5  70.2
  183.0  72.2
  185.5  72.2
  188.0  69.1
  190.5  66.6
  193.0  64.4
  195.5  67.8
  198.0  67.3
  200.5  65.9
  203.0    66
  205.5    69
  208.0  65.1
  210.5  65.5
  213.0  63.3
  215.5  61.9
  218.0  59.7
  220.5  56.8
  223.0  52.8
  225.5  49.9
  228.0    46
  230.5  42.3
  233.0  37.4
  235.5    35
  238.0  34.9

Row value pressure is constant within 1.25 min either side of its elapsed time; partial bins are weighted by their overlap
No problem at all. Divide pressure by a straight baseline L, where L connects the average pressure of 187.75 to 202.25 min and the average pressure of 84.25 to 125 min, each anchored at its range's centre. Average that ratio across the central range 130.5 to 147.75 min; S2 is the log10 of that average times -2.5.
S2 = 0.15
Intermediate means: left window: 79.8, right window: 66.7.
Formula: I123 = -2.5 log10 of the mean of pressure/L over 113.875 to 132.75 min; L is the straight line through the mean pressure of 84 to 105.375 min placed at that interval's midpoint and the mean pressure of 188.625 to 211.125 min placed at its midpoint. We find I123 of 0.20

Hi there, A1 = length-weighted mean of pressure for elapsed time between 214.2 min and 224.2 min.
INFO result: 57.9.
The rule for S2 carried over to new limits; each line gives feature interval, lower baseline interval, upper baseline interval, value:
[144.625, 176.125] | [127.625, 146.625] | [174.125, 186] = 0.07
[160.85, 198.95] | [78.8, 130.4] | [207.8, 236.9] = -0.07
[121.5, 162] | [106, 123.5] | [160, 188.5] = 0.07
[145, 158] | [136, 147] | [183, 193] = 0.00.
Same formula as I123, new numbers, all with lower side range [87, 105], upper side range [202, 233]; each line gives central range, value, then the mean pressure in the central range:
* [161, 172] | 0.14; 61.3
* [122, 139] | 0.17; 67.1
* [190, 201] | -0.06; 66.4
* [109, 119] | 0.15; 71.7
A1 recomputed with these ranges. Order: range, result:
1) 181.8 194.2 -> 68.9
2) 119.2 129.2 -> 67.1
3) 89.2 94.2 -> 84.5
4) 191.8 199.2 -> 66.5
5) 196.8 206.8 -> 67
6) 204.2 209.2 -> 67.1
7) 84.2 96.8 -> 84.9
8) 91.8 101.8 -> 87.8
